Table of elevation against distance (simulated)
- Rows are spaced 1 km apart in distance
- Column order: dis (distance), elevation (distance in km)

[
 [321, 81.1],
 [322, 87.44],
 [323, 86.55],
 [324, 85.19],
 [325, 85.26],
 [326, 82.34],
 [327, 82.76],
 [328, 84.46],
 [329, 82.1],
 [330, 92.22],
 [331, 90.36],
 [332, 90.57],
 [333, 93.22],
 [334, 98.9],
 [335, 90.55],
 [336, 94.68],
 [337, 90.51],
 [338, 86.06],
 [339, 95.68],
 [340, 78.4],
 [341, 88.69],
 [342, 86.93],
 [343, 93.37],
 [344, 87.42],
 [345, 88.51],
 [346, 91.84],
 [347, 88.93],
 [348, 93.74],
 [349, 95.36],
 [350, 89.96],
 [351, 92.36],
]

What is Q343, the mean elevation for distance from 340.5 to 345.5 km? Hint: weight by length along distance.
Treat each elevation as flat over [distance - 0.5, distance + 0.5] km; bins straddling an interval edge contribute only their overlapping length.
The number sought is 89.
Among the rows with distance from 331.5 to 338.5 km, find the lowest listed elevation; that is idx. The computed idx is 86.06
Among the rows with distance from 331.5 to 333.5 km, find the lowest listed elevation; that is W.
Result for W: 90.57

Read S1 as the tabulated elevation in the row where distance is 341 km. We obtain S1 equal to 88.69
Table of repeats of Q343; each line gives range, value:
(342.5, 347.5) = 90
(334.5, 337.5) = 91.9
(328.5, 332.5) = 88.8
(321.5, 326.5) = 85.4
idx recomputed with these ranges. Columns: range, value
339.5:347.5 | 78.4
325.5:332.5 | 82.1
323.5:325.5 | 85.19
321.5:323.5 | 86.55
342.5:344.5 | 87.42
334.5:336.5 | 90.55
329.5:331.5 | 90.36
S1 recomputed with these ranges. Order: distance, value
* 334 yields 98.9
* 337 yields 90.51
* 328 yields 84.46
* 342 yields 86.93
